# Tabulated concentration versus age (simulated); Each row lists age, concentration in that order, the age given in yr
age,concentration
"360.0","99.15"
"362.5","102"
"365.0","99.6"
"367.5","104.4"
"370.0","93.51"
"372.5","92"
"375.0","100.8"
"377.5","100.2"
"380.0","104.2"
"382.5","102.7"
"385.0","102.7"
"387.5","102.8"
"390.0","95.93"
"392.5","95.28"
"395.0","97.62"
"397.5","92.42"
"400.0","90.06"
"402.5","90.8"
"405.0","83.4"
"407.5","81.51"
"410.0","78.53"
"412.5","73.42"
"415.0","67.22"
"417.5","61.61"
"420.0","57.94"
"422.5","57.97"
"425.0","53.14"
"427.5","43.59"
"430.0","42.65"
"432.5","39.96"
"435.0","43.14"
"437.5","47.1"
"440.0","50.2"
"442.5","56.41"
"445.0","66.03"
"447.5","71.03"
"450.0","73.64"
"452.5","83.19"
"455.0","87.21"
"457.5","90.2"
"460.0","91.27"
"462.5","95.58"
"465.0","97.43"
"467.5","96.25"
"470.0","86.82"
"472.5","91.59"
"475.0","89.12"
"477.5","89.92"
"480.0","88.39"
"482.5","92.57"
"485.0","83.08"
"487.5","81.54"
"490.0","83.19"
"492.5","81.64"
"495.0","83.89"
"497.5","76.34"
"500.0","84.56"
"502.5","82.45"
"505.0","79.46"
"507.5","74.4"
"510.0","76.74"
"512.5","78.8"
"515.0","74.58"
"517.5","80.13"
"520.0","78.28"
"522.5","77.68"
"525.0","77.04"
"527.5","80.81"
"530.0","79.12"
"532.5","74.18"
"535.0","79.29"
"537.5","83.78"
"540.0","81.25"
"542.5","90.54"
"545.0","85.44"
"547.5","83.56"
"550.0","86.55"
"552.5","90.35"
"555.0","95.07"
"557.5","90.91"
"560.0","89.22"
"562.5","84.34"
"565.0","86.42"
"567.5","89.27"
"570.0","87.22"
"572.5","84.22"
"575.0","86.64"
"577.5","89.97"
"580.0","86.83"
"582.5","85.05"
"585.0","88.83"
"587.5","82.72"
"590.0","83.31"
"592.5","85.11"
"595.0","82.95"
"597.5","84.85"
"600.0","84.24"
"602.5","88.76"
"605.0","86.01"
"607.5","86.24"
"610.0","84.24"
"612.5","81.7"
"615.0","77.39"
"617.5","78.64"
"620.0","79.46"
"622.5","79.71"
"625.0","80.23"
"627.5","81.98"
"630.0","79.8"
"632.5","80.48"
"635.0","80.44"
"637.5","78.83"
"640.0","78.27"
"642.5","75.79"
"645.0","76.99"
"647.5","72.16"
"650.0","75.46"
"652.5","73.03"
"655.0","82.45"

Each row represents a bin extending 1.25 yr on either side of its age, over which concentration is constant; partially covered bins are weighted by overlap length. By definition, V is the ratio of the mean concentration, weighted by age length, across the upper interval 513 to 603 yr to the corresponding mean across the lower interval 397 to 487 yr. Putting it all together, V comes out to 1.13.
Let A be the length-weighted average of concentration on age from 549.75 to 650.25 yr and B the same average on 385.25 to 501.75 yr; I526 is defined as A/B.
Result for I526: 1.1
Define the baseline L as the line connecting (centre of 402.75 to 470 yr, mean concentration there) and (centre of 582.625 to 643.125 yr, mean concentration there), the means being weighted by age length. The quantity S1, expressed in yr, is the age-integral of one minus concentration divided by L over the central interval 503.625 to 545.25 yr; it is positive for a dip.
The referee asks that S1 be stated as -1.9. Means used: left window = 69.5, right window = 82.2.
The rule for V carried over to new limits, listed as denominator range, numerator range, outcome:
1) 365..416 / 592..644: 0.88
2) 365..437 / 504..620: 1.04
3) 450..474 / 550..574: 0.98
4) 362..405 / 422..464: 0.66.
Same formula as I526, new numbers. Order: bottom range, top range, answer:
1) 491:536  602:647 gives 1.02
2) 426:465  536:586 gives 1.31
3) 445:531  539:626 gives 1.03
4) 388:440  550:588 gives 1.26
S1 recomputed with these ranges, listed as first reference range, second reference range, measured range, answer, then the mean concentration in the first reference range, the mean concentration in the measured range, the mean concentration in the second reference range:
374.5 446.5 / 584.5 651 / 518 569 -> -3.32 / 74.9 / 84.1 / 81.2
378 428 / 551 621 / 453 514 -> -1.42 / 82.5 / 85.9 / 85.7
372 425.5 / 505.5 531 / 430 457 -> 6.87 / 85.9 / 61.7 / 77.8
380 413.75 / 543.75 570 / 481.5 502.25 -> 1.48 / 91.8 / 83.2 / 88.1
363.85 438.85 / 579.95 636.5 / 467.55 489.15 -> -1.95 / 79.8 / 88.3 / 82.9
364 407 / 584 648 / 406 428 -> 6.95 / 96.7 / 64.8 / 81.6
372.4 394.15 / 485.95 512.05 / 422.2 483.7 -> 9.98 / 100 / 73.2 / 80.4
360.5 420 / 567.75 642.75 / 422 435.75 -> 6.67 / 91.2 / 46.3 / 83.2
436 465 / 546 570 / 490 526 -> 1.19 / 74.6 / 79.2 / 88.3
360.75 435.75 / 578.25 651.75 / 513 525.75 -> 0.65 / 82.1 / 77.6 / 81.6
